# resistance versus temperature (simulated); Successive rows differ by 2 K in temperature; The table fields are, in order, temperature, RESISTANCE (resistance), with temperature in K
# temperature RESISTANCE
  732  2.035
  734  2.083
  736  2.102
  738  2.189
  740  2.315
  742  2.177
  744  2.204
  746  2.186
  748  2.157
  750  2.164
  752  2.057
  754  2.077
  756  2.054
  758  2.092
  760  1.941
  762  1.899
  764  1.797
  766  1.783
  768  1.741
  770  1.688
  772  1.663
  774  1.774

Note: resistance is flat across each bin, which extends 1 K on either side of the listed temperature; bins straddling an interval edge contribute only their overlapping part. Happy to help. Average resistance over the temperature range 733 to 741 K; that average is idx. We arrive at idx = 2.17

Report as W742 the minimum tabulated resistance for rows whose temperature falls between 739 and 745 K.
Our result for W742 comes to 2.177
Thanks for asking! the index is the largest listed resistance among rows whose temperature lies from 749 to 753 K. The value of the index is 2.164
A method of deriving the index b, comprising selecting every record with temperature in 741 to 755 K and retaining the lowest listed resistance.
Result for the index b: 2.057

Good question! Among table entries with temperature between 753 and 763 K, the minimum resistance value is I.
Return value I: 1.899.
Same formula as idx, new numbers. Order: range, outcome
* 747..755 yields 2.11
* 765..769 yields 1.76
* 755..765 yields 1.96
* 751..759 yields 2.07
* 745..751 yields 2.17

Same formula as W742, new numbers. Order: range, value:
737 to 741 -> 2.189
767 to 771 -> 1.688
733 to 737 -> 2.083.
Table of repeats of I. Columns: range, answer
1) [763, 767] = 1.783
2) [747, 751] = 2.157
